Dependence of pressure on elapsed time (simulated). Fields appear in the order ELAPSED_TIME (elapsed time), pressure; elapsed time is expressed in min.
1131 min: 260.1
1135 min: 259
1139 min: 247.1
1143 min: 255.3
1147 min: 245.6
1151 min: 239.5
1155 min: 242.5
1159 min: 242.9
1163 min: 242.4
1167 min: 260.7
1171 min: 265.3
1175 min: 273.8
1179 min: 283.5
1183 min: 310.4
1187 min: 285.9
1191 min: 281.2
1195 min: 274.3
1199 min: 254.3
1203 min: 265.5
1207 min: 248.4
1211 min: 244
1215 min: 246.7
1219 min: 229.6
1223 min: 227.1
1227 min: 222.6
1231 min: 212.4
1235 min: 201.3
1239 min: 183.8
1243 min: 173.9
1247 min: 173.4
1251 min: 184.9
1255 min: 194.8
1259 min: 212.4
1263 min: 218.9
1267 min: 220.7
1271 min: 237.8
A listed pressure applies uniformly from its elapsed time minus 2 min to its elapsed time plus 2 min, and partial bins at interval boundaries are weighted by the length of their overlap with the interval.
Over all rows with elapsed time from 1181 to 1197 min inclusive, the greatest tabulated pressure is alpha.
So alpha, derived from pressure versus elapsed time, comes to 310.4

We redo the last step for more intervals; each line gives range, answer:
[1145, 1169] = 260.7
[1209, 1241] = 246.7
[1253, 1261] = 212.4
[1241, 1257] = 194.8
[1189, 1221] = 281.2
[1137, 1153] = 255.3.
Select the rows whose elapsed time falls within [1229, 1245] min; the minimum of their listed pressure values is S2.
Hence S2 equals 173.9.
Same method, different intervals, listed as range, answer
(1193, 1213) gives 244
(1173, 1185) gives 273.8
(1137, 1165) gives 239.5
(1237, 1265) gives 173.4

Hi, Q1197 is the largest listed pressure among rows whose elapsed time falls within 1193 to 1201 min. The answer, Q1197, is 274.3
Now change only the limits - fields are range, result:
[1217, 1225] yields 229.6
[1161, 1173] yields 265.3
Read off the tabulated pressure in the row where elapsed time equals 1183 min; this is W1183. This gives 310.4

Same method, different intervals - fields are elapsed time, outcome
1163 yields 242.4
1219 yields 229.6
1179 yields 283.5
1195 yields 274.3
